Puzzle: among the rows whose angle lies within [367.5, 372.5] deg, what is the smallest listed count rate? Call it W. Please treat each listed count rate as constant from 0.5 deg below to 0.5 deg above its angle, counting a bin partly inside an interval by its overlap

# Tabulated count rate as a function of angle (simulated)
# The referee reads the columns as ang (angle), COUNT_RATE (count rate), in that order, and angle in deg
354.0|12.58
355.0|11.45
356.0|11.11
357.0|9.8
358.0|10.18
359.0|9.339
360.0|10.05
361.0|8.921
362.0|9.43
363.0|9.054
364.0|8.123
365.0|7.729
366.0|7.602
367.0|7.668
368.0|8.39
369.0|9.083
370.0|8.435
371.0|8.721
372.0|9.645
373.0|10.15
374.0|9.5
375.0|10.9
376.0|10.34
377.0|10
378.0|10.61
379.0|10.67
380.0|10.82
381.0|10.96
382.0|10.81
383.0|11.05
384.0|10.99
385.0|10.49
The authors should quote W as 8.39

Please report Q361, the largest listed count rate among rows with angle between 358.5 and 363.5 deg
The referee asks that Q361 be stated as 10.05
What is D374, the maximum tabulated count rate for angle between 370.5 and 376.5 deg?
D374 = 10.9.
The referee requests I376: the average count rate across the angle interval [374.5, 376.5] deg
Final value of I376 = 10.6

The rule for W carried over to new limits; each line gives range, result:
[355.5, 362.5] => 8.921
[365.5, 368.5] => 7.602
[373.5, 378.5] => 9.5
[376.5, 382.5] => 10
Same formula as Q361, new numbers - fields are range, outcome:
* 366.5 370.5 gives 9.083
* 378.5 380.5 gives 10.82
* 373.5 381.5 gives 10.96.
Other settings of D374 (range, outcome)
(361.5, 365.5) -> 9.43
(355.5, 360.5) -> 11.11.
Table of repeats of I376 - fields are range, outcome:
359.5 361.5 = 9.49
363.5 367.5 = 7.78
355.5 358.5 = 10.4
